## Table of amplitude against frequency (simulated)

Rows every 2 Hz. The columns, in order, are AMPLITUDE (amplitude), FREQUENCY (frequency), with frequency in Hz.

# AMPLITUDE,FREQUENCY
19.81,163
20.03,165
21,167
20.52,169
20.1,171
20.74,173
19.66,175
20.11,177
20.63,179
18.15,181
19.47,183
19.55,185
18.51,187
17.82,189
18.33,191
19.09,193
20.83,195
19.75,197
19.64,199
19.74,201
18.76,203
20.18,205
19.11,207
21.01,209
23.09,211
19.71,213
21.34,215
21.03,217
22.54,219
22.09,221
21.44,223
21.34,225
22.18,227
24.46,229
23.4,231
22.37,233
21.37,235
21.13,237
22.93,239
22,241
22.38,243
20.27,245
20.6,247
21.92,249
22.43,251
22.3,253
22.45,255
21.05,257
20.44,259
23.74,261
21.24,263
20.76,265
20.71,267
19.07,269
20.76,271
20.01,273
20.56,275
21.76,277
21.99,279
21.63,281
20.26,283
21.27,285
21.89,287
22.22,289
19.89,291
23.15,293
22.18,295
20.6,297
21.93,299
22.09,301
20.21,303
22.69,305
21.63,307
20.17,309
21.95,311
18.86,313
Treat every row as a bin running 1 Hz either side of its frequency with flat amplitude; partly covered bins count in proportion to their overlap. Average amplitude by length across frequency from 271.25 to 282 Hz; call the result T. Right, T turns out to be 21.2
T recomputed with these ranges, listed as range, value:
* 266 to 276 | 20.2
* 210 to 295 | 21.6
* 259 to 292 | 21.1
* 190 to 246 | 21.1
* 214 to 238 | 22.1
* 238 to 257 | 21.9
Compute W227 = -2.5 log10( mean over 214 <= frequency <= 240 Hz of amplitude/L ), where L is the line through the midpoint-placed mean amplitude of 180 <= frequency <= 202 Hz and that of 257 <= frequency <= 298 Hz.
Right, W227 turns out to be -0.11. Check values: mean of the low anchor 19.2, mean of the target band 22.1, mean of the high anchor 21.2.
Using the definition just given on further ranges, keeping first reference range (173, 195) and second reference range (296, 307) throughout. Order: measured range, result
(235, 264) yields -0.064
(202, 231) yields -0.077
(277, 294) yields -0.017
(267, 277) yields 0.033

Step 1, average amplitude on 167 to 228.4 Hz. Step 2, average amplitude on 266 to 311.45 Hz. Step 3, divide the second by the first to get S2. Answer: 1.0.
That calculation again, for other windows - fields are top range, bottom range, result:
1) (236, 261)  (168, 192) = 1.12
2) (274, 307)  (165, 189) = 1.09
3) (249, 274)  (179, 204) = 1.11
